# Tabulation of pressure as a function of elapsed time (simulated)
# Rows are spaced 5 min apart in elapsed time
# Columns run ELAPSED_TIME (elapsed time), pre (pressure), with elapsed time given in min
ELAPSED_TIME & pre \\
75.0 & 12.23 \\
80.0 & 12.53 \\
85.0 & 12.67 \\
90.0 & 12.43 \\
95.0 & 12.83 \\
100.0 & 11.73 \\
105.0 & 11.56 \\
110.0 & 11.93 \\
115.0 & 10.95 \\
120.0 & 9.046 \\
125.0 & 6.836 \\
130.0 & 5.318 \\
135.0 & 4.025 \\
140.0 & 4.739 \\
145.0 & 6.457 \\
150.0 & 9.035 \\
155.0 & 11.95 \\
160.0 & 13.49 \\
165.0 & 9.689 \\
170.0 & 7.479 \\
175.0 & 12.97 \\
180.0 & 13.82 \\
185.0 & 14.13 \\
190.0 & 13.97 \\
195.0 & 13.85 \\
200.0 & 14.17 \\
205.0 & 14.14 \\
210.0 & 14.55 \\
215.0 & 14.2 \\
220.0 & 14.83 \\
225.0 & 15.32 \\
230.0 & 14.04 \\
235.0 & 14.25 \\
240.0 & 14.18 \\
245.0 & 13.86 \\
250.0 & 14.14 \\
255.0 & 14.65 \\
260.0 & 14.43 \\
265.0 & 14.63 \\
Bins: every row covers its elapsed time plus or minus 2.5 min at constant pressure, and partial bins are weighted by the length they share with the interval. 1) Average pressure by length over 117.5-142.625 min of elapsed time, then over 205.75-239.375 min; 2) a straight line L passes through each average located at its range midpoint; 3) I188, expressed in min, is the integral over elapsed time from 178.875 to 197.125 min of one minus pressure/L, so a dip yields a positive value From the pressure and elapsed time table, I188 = -4.31 min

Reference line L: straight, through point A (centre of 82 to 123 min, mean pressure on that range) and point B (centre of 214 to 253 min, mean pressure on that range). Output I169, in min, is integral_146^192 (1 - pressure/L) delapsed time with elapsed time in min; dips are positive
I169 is 4.9 min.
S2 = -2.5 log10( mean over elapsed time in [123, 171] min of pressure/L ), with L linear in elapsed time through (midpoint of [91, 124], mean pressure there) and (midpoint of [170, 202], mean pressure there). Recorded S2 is 0.48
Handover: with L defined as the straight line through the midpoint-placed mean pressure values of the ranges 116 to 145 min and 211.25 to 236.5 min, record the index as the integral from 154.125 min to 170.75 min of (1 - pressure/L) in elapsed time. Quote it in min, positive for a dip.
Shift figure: -3.4 min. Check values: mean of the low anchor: 6.29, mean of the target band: 10.9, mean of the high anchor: 14.5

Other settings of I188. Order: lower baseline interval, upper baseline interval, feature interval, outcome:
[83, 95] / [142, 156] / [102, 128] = 2.3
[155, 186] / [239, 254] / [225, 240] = -0.7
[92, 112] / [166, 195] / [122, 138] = 8.8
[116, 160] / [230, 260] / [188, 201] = -3.3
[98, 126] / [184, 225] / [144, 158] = 2.9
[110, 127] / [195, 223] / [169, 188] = 0.3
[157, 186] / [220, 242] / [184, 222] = -2.9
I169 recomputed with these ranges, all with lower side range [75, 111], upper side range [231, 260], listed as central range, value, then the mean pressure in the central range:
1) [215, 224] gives -0.55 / 14.7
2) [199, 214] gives -0.62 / 14.3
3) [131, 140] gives 5.88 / 4.44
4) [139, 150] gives 5.47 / 6.5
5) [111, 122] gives 1.97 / 10.3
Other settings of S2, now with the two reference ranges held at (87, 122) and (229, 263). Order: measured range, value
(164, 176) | 0.30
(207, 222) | -0.07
